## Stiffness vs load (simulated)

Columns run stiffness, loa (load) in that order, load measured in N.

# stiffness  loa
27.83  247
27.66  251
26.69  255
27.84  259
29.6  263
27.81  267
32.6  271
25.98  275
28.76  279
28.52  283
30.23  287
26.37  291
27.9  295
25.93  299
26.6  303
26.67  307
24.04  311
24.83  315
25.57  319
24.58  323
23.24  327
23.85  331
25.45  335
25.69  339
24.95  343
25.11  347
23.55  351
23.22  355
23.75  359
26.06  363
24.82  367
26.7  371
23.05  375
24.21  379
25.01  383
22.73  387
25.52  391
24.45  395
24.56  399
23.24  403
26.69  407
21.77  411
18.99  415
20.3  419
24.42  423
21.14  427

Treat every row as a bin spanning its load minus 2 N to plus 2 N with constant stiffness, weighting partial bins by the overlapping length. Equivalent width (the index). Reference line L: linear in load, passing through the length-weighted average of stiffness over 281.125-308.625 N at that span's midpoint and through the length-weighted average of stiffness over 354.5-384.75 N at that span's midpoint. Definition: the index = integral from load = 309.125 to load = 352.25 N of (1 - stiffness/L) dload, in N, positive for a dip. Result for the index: 2.4 N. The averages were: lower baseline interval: 27.5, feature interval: 24.6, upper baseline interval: 24.7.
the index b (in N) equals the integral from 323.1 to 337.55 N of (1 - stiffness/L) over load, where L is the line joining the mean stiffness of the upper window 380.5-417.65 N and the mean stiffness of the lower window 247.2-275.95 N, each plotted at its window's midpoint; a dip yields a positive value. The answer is 0.9 N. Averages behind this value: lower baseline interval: 28.4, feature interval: 24.3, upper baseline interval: 23.6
